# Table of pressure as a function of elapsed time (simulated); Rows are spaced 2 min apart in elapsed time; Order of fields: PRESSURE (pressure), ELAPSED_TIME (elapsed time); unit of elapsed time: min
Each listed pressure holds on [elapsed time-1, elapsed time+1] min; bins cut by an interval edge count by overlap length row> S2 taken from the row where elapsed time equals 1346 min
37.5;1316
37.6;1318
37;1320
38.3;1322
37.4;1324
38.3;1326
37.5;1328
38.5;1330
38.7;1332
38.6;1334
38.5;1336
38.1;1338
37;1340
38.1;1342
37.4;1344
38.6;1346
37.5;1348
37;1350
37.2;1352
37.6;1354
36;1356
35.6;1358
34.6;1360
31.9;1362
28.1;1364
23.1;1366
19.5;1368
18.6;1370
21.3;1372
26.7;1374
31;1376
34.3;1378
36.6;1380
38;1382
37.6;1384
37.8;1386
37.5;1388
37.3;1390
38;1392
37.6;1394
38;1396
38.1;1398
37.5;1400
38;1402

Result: 38.6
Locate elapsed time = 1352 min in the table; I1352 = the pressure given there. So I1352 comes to 37.2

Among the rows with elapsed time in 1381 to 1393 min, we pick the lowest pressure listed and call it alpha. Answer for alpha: 37.3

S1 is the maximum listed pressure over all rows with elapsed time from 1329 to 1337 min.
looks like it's 38.7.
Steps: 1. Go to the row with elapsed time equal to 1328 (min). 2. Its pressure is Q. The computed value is 37.5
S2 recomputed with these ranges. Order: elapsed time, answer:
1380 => 36.6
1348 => 37.5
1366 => 23.1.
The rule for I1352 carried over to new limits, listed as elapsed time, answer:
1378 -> 34.3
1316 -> 37.5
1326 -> 38.3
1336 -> 38.5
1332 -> 38.7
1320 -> 37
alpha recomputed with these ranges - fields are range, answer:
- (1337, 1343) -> 37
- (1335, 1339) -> 38.1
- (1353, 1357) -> 36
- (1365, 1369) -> 19.5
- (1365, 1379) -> 18.6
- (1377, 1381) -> 34.3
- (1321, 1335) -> 37.4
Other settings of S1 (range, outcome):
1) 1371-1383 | 38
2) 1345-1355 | 38.6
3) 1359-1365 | 34.6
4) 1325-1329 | 38.3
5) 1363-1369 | 28.1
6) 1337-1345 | 38.1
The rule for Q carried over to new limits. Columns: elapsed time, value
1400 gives 37.5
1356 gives 36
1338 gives 38.1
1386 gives 37.8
